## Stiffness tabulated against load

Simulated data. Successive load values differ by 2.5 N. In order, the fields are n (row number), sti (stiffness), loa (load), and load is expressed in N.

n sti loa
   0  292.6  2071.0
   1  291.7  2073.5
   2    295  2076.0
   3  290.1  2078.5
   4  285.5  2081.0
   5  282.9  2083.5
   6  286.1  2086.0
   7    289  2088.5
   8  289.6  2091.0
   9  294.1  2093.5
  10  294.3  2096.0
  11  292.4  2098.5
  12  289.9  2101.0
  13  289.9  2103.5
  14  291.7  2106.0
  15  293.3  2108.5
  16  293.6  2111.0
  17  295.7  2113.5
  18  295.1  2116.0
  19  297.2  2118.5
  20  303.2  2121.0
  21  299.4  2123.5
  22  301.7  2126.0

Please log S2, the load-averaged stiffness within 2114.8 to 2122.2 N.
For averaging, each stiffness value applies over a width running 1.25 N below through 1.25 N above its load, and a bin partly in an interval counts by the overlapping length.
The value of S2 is 298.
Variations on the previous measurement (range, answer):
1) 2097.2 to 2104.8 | 291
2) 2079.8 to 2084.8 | 284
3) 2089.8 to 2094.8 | 292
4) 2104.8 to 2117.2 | 294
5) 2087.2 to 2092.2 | 289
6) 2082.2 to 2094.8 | 288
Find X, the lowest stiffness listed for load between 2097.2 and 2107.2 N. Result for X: 289.9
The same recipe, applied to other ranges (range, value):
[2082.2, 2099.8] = 282.9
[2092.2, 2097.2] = 294.1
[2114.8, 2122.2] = 295.1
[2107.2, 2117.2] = 293.3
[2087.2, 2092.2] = 289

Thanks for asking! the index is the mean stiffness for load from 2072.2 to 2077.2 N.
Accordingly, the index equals 293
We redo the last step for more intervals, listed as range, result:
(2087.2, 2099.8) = 292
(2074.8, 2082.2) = 290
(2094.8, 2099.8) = 293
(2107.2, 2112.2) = 293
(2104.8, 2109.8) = 293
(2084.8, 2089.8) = 288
